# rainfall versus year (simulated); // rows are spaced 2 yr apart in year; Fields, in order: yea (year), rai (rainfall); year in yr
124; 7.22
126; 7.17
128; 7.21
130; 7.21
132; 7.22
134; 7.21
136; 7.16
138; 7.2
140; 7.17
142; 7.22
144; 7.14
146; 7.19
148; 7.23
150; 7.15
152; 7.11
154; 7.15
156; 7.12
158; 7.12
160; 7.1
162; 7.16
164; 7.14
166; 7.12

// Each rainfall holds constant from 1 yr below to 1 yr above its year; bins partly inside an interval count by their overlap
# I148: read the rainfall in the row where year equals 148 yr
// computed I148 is 7.23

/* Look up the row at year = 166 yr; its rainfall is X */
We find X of 7.12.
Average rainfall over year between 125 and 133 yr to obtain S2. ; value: 7.2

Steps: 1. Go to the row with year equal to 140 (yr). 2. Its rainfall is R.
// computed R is 7.17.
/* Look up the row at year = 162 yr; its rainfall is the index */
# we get 7.16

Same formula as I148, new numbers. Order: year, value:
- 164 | 7.14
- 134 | 7.21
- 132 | 7.22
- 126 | 7.17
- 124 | 7.22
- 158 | 7.12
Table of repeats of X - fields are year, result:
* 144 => 7.14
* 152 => 7.11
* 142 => 7.22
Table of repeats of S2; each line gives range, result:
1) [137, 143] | 7.2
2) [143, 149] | 7.19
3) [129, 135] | 7.21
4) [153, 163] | 7.13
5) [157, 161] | 7.11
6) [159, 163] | 7.13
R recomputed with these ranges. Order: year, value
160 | 7.1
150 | 7.15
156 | 7.12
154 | 7.15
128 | 7.21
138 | 7.2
